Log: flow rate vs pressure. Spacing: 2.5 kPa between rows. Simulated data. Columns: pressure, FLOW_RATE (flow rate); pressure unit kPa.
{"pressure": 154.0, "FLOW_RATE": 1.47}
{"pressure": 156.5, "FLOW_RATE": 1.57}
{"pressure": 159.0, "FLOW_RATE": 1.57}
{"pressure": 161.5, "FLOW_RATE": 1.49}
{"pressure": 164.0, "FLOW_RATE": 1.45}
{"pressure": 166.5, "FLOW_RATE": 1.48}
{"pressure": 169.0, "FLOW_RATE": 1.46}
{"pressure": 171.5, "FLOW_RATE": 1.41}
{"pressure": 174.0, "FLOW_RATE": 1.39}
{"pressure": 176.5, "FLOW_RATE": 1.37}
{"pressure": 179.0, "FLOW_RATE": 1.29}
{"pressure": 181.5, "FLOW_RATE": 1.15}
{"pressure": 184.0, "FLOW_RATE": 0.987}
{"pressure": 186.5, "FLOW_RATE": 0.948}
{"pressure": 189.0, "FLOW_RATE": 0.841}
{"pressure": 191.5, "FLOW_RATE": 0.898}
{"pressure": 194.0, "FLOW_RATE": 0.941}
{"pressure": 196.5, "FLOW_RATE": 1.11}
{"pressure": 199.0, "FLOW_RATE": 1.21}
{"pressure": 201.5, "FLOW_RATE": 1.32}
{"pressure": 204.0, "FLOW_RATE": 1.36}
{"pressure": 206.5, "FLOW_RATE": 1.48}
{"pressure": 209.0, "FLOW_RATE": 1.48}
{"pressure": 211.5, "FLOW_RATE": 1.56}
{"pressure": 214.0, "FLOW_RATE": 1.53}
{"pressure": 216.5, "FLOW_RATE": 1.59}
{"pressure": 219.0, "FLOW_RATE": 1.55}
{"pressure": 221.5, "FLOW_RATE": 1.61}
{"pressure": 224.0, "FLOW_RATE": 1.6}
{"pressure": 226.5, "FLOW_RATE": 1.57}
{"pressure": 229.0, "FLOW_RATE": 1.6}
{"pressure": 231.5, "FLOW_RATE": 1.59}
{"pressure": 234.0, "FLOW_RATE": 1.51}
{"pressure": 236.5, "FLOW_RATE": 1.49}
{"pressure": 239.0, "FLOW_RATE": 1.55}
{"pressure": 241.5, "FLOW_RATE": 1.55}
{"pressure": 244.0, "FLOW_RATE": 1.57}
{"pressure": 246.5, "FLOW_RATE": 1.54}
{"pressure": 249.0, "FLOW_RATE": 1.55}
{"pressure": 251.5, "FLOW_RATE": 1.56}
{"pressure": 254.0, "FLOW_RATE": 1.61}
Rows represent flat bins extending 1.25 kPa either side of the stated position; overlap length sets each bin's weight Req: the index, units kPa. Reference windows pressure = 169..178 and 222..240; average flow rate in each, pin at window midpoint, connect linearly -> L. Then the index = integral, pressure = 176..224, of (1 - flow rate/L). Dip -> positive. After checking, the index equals 6.3 kPa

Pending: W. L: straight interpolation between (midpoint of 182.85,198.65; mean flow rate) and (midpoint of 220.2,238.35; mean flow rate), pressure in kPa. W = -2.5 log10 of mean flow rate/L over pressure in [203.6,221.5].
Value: -0.17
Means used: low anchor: 0.969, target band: 1.52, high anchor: 1.57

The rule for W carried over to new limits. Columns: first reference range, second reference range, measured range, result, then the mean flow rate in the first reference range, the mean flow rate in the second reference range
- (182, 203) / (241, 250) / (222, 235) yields -0.140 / 1.04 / 1.55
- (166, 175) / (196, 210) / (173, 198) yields 0.263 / 1.43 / 1.34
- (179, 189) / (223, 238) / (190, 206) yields 0.046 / 1.04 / 1.56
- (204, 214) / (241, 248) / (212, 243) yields -0.027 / 1.49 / 1.55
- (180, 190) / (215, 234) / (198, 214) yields -0.085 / 0.993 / 1.58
